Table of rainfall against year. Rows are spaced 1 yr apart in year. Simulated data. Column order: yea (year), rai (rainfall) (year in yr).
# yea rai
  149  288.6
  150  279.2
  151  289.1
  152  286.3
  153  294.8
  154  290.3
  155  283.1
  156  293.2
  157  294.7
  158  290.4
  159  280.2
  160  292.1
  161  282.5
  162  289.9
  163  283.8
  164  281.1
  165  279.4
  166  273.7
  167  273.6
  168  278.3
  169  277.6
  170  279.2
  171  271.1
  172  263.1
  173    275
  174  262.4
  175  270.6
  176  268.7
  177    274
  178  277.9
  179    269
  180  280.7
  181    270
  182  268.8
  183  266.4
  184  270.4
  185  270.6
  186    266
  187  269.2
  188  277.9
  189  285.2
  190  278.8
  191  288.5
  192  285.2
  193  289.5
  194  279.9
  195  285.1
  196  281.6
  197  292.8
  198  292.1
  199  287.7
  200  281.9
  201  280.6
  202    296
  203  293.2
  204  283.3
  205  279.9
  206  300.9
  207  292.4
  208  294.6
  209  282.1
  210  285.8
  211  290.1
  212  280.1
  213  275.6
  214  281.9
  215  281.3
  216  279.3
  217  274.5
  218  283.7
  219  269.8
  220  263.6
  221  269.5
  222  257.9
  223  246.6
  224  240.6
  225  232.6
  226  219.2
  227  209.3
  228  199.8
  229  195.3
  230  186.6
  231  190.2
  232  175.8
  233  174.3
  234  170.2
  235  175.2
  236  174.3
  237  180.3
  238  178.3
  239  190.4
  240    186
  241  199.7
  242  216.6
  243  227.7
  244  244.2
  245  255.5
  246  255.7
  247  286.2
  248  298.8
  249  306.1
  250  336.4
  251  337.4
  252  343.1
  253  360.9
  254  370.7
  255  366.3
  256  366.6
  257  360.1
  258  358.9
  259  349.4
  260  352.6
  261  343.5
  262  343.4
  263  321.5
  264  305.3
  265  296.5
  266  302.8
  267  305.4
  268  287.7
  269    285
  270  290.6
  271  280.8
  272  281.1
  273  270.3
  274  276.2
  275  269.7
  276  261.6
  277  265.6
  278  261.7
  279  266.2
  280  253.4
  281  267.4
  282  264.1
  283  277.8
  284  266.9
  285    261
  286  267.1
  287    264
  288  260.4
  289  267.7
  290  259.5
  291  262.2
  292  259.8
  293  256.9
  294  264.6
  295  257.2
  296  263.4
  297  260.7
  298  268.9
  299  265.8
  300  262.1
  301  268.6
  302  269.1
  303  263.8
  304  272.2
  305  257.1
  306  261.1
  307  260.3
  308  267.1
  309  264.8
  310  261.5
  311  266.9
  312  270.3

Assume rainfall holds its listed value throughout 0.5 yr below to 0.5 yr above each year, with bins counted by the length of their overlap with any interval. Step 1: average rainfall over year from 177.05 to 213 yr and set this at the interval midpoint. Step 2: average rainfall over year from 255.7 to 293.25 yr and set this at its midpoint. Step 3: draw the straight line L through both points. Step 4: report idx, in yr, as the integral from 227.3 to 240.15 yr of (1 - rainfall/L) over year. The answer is 4.6 yr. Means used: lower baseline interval 282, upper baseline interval 289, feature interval 183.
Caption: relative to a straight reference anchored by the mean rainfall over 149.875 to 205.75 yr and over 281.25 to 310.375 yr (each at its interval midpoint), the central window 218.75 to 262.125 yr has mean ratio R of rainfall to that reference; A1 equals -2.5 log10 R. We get 0.05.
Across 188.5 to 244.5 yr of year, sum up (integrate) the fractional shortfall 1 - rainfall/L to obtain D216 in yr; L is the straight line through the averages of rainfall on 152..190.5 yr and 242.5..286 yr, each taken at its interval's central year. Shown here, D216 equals 7.2 yr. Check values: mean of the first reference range 278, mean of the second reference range 299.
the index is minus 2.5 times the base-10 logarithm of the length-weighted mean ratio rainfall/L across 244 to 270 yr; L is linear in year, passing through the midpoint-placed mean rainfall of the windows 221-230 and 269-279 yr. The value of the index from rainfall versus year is -0.246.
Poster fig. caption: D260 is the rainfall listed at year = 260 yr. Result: 352.6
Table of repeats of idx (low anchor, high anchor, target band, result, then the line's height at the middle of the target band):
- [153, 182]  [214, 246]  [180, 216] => -4.5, 251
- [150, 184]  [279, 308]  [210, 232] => 2.0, 273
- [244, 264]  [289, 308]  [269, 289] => 1.6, 292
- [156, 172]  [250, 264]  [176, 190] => 1.1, 296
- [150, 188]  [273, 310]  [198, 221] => -0.8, 274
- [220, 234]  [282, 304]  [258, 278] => -4.5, 246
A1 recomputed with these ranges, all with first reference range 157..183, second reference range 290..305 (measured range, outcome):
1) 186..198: -0.03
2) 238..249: 0.14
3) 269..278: -0.03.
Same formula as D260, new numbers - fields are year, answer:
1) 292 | 259.8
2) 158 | 290.4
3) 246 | 255.7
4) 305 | 257.1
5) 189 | 285.2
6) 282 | 264.1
